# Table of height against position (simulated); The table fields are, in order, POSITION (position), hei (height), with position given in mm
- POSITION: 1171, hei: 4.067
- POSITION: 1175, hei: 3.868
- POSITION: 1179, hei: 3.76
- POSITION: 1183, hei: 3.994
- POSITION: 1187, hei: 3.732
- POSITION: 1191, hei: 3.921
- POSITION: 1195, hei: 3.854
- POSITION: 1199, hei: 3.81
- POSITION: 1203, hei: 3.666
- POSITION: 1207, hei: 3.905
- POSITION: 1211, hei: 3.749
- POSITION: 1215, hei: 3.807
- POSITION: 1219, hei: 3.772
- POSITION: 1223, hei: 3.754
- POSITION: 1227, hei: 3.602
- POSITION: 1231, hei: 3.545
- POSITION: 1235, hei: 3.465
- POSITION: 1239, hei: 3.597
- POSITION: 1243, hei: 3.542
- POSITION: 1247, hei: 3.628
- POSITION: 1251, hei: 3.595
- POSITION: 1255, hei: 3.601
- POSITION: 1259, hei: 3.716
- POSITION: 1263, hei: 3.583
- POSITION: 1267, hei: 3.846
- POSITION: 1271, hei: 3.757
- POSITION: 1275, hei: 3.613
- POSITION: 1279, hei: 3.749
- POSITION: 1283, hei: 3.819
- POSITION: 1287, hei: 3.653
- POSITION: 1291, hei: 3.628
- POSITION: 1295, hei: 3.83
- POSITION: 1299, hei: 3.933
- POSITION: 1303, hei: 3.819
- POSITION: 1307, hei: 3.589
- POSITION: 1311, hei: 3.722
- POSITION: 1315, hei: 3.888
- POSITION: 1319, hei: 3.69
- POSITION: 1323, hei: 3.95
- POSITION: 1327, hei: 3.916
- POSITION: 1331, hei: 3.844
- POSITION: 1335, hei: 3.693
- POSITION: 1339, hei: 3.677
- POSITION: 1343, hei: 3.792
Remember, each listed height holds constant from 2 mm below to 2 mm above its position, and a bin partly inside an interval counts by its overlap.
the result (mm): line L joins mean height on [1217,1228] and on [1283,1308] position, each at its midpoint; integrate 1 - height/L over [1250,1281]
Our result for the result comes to 0.45 mm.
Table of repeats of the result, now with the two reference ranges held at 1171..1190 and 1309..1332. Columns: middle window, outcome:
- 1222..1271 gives 2.88 mm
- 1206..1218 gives 0.16 mm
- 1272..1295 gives 0.81 mm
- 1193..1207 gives 0.24 mm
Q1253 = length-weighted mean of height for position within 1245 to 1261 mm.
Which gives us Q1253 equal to 3.63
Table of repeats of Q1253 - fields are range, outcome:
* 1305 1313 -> 3.66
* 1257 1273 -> 3.73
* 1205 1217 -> 3.82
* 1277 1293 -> 3.71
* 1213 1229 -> 3.73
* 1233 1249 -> 3.56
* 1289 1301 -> 3.8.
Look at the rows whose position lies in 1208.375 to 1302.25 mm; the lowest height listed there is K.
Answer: 3.465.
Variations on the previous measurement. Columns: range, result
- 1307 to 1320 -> 3.589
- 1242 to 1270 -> 3.542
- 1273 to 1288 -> 3.613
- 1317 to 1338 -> 3.69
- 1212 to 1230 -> 3.602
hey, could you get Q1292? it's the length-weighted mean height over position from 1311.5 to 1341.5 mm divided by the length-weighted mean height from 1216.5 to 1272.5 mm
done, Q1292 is 1.04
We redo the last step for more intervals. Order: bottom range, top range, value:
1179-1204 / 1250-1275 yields 0.96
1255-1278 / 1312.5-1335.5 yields 1.04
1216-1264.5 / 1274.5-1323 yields 1.04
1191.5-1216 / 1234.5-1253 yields 0.94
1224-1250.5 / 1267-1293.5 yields 1.04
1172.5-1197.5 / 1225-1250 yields 0.92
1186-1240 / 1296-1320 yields 1.01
